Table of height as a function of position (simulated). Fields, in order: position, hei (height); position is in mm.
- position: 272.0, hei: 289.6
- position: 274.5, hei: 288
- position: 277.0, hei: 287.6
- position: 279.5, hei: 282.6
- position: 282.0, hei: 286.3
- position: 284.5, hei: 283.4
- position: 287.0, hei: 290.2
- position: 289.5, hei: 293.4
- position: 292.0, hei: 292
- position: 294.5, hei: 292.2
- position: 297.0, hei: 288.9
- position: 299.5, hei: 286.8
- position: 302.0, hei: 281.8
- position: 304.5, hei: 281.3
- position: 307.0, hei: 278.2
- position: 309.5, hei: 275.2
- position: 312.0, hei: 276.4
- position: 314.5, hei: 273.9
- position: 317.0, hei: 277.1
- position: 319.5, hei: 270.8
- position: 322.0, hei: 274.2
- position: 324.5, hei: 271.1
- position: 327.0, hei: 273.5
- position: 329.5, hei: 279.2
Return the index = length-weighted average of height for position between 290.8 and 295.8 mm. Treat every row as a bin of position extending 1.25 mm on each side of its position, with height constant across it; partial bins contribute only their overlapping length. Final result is 292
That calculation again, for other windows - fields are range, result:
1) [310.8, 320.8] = 275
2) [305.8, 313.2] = 277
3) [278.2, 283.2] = 284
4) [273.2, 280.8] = 286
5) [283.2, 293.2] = 290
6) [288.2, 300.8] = 291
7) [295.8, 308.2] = 283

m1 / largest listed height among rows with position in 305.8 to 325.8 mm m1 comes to 278.2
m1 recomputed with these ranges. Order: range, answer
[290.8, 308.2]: 292.2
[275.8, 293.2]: 293.4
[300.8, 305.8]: 281.8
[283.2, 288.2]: 290.2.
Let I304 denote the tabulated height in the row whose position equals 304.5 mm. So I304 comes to 281.3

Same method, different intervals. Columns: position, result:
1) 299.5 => 286.8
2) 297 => 288.9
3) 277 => 287.6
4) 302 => 281.8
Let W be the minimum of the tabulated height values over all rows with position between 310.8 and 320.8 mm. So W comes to 270.8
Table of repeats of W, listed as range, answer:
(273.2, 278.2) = 287.6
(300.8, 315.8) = 273.9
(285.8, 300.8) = 286.8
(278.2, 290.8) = 282.6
